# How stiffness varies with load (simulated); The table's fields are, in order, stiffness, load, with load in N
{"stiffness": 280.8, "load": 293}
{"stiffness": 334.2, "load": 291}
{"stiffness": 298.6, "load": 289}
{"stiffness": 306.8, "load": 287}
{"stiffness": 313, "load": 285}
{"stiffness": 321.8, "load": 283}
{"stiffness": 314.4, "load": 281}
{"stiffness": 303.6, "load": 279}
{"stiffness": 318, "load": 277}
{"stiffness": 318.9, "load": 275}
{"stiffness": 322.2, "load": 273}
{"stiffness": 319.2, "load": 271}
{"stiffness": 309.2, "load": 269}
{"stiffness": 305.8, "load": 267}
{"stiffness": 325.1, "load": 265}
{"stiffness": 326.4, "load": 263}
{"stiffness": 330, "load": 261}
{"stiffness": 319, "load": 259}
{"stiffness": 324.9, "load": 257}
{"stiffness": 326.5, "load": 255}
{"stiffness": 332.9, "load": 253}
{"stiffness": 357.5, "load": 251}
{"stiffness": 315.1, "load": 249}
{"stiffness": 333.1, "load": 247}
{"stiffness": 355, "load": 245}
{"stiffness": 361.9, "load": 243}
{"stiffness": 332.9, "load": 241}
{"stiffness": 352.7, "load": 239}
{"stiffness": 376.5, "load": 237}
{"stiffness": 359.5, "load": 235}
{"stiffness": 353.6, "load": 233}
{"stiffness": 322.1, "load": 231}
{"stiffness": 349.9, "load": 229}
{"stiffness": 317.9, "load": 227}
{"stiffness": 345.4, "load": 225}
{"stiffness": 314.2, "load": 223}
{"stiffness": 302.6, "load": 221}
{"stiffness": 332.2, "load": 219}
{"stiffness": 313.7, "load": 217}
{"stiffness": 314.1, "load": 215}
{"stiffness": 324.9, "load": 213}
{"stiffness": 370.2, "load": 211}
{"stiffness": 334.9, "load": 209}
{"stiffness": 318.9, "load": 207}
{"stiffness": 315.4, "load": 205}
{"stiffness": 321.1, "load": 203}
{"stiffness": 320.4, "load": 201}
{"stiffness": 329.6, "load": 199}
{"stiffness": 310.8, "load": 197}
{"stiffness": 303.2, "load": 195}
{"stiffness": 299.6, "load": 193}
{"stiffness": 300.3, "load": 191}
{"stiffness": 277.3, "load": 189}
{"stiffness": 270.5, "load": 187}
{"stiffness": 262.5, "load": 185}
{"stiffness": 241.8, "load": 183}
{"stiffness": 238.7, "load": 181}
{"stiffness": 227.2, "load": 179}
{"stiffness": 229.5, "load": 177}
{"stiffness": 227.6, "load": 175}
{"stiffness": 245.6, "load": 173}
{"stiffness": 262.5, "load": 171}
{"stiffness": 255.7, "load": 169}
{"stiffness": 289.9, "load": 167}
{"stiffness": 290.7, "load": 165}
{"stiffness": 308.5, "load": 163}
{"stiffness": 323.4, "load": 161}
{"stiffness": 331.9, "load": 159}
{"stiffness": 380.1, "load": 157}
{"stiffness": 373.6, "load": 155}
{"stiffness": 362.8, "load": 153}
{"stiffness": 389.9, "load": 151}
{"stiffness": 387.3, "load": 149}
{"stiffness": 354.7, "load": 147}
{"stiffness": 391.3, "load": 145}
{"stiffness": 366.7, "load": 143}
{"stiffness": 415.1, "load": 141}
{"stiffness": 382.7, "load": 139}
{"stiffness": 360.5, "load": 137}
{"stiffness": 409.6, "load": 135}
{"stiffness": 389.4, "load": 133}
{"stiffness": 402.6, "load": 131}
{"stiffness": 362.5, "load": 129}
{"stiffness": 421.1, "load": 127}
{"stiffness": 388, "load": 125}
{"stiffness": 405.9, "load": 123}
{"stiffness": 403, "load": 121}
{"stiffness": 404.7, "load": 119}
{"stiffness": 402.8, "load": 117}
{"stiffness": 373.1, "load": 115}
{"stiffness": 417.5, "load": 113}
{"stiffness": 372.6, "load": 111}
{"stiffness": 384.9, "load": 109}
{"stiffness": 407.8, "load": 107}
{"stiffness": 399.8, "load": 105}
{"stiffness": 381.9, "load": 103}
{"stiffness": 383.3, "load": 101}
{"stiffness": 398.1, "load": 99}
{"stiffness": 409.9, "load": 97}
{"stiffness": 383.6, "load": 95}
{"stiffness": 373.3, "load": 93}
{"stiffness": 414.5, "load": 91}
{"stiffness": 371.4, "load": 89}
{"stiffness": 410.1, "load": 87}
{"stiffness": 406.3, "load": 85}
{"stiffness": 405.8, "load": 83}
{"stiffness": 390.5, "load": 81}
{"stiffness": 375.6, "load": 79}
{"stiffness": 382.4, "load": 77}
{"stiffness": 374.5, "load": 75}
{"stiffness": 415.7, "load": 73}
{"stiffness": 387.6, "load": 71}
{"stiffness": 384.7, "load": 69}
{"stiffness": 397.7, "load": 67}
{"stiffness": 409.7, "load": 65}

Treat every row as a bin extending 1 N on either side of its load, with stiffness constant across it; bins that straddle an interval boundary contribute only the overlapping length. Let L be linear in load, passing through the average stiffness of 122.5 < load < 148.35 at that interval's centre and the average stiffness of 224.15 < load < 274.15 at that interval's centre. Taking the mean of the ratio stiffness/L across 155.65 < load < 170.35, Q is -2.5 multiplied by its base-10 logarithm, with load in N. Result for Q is 0.20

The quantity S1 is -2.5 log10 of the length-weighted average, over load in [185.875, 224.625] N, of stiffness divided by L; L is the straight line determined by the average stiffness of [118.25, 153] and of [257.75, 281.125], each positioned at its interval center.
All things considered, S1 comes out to 0.12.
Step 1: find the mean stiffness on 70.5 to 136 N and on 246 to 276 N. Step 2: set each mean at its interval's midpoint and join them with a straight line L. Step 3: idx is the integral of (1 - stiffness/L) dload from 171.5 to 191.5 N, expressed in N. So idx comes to 6.0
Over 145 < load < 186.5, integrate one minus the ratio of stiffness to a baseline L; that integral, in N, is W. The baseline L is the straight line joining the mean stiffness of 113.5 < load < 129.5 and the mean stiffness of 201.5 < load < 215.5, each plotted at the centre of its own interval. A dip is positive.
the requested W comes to 7.1 N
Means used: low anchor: 397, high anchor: 329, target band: 301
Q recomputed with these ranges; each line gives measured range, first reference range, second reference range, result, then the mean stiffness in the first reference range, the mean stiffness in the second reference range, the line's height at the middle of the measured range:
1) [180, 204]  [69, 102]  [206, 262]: 0.21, 392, 335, 352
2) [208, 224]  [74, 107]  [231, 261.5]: 0.08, 392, 342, 351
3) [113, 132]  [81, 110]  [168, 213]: -0.10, 395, 286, 364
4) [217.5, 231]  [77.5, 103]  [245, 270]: 0.04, 393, 327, 340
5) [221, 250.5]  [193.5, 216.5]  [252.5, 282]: -0.06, 323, 320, 321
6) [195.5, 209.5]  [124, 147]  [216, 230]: 0.06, 388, 325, 340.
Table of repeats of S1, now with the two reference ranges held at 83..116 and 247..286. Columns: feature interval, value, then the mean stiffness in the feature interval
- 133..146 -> -0.033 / 388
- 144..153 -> -0.019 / 379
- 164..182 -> 0.393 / 252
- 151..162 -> 0.034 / 358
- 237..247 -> -0.062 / 351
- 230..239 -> -0.056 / 353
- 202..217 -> 0.060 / 328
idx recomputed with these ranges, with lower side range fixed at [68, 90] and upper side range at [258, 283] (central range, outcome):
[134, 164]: -0.38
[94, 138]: -1.95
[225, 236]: -0.26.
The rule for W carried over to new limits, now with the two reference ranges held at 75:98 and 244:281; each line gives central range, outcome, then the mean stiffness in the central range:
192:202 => 1.1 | 313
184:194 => 2.0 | 282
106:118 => -0.3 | 393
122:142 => -1.0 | 394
